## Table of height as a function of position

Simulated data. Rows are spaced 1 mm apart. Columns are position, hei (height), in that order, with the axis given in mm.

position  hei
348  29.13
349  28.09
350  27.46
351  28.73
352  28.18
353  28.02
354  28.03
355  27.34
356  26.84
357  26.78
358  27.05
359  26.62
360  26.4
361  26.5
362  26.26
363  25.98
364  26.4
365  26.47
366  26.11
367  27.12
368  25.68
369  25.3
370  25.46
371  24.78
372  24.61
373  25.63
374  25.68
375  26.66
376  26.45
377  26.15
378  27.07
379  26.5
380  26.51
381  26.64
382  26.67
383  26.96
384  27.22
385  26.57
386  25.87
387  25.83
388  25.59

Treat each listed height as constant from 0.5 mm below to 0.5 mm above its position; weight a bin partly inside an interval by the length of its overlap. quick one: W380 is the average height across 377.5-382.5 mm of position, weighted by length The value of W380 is 26.7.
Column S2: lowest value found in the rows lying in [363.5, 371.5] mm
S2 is 24.78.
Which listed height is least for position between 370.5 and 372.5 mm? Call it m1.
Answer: 24.61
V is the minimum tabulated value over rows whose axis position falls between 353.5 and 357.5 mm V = 26.78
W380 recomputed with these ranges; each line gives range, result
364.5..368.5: 26.3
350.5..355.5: 28.1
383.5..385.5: 26.9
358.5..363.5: 26.4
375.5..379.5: 26.5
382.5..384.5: 27.1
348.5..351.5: 28.1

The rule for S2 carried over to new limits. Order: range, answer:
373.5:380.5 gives 25.68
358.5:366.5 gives 25.98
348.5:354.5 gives 27.46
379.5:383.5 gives 26.51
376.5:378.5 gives 26.15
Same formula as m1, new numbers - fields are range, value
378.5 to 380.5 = 26.5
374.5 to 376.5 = 26.45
